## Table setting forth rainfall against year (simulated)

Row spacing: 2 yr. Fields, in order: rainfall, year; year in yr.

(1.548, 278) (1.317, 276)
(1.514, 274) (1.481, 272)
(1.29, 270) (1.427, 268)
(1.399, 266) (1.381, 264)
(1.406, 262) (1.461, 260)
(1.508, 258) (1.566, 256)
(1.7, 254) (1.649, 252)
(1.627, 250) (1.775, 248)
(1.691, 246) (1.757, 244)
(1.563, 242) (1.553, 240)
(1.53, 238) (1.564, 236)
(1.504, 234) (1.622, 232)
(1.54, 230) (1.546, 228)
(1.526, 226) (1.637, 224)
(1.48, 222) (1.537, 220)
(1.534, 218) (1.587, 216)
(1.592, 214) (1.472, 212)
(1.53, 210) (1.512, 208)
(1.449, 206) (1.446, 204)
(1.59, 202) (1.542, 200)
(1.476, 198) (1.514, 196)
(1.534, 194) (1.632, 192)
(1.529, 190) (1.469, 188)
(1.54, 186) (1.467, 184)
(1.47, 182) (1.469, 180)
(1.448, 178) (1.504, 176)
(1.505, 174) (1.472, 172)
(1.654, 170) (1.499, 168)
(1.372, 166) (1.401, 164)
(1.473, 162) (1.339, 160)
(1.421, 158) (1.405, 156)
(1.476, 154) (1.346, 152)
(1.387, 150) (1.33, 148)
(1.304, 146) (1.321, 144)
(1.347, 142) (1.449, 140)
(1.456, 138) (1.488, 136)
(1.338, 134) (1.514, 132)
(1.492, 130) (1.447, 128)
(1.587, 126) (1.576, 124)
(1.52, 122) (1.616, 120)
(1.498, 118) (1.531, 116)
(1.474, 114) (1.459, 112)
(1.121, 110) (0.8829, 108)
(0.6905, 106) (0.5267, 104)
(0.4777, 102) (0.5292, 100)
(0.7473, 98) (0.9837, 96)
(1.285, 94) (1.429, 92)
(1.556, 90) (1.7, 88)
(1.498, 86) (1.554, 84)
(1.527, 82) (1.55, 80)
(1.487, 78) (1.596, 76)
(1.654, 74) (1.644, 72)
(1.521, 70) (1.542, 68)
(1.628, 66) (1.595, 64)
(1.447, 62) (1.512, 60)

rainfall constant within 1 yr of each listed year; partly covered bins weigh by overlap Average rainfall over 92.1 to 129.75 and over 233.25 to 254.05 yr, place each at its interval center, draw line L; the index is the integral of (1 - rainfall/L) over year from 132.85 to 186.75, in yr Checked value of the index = -3.63 yr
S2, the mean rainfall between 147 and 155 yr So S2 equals 1.38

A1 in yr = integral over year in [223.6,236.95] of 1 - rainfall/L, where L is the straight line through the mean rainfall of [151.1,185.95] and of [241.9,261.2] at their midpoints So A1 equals 0.2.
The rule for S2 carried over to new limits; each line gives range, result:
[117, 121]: 1.56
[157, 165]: 1.41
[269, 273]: 1.39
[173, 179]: 1.49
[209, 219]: 1.54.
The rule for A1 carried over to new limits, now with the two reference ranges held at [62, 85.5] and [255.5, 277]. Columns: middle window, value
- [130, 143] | 0.7 yr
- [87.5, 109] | 8.1 yr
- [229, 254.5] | -3.1 yr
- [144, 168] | 1.9 yr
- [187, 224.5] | -1.4 yr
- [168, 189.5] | -0.1 yr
